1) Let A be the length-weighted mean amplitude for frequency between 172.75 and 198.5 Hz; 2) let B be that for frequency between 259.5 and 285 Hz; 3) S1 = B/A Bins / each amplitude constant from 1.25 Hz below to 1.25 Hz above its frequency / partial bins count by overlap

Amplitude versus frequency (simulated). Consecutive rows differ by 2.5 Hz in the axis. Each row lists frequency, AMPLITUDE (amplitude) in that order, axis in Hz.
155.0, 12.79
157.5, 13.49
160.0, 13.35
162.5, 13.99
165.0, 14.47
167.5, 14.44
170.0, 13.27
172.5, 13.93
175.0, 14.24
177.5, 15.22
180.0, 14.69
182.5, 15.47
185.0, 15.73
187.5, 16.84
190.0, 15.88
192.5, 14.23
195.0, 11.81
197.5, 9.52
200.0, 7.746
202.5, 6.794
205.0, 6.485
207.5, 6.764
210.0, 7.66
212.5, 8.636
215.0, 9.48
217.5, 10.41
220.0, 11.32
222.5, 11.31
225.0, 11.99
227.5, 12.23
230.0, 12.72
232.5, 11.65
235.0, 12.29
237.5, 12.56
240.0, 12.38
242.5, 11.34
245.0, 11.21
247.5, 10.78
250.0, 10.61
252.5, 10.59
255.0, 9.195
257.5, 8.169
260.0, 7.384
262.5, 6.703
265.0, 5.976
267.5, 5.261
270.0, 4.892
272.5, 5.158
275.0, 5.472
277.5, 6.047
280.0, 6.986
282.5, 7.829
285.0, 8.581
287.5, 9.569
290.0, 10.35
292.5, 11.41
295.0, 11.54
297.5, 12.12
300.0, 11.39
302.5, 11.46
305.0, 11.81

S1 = 0.43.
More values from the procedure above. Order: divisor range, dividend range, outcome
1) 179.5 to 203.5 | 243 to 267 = 0.69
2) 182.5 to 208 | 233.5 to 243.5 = 1.05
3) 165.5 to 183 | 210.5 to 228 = 0.73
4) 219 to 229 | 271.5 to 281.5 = 0.51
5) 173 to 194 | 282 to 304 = 0.70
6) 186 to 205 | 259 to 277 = 0.50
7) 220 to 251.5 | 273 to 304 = 0.79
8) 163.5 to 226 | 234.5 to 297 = 0.74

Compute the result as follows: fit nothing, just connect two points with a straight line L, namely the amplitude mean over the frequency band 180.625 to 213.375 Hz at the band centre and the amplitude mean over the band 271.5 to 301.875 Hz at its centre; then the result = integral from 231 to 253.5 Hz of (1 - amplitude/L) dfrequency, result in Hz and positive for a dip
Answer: -3.3 Hz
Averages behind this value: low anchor 11.1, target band 11.5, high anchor 8.95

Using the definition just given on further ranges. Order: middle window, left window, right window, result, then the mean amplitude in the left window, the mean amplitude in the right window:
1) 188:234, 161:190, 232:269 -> 6.8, 14.8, 9.67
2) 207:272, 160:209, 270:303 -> 5.7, 12.7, 8.86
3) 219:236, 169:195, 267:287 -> -1.8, 14.8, 6.44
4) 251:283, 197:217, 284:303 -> 9.6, 7.92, 10.8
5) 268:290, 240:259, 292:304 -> 8.3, 10.4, 11.6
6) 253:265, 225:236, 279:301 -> 3.6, 12.2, 9.99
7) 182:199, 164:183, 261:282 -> -1.4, 14.4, 5.9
